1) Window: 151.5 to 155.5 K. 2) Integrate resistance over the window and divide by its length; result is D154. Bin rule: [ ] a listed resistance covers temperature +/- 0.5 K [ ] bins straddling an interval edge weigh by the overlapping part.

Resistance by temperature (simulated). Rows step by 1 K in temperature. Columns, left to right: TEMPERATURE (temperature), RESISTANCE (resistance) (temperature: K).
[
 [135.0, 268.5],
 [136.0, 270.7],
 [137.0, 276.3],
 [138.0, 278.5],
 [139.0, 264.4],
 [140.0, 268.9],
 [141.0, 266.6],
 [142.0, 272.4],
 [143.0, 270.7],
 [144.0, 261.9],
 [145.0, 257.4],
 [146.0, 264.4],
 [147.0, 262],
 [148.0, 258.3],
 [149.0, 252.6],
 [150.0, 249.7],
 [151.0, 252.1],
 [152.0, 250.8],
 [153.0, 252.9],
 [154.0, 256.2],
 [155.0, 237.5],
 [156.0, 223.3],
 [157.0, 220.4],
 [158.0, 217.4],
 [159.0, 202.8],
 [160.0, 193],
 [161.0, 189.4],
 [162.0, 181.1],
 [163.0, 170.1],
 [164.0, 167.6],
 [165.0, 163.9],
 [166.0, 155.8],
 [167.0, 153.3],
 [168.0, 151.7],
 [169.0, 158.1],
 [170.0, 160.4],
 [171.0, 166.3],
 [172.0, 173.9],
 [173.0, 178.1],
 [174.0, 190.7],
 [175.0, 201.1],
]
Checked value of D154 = 249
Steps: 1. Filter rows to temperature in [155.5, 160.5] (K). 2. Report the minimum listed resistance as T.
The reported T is 193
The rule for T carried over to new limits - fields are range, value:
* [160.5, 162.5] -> 181.1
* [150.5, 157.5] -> 220.4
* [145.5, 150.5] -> 249.7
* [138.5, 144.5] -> 261.9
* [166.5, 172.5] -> 151.7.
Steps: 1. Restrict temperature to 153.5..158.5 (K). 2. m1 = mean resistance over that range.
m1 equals 231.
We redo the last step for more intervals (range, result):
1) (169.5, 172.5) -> 167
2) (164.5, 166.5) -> 160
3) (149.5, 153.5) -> 251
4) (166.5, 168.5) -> 152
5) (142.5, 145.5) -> 263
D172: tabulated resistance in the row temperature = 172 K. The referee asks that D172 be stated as 173.9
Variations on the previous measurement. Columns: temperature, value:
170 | 160.4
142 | 272.4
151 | 252.1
